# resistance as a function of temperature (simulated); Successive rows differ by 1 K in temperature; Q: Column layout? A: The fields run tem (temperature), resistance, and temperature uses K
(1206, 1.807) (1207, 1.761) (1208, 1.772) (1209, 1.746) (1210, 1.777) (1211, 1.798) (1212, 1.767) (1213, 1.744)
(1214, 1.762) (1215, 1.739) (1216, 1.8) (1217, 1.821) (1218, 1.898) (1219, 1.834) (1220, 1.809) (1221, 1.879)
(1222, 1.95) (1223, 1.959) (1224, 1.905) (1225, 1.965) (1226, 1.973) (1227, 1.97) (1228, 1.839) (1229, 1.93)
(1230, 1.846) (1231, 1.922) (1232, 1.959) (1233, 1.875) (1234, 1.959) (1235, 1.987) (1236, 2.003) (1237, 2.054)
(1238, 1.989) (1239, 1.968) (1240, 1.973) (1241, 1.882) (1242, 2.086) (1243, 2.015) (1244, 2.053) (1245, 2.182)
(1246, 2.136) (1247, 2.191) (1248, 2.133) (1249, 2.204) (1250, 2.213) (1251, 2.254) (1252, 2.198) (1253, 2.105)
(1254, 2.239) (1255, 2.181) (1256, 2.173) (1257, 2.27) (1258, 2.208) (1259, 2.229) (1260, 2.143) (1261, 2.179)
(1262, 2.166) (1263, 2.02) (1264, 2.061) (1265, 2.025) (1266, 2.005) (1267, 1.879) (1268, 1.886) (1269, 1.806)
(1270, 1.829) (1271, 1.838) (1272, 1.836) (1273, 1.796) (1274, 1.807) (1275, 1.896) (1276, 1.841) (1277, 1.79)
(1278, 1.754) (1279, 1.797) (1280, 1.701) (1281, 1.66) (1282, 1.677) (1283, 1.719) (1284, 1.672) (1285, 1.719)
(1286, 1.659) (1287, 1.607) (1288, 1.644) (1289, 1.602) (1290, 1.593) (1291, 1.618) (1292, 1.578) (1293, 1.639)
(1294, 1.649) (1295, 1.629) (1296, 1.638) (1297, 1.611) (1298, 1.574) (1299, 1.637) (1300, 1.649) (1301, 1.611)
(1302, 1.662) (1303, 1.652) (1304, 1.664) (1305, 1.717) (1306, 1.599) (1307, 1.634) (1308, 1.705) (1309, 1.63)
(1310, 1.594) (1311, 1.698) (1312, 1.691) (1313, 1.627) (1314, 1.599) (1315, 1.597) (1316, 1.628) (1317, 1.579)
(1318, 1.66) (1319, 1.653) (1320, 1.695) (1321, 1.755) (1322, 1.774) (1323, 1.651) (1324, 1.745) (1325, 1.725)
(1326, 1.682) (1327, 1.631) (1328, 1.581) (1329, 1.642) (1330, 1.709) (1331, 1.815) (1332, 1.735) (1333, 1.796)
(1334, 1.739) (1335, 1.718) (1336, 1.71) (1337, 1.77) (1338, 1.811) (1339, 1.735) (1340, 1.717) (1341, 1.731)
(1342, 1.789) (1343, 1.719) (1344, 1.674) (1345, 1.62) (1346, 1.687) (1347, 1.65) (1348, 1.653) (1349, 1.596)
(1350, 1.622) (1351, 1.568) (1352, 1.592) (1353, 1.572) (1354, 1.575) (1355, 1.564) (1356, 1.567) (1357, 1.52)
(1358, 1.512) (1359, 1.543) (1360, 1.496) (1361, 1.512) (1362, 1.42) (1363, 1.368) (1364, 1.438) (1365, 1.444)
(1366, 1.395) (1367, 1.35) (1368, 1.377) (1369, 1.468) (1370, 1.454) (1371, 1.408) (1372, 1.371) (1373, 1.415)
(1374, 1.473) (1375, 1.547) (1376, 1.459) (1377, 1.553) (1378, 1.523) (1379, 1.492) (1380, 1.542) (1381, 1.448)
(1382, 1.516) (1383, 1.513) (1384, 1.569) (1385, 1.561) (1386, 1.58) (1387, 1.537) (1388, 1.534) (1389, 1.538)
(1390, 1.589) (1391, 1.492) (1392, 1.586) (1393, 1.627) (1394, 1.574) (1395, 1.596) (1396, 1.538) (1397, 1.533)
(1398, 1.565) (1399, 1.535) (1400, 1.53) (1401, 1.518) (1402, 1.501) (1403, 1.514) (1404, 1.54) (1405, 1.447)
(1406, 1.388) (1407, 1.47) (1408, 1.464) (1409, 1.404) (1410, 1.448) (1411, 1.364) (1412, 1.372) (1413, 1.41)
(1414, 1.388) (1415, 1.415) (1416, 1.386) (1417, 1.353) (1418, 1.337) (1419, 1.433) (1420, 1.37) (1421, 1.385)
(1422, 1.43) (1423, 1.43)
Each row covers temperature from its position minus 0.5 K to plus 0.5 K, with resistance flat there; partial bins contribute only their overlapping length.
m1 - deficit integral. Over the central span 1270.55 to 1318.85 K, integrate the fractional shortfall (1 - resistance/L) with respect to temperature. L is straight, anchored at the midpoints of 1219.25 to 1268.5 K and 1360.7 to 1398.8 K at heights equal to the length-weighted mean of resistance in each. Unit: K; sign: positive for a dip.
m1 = 4.3 K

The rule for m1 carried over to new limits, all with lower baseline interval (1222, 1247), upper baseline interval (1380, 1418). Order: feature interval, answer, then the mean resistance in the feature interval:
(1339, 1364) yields 0.6 K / 1.59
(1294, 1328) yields 1.9 K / 1.65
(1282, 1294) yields 1.2 K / 1.64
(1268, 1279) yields 0.3 K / 1.82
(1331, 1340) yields -0.4 K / 1.75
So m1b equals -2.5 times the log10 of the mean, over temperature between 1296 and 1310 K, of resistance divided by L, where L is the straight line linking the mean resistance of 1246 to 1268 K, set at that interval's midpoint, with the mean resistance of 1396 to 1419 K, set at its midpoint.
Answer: 0.18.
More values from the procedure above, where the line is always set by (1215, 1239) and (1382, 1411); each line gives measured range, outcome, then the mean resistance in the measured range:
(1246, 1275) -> -0.13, 2.07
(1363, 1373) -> 0.13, 1.41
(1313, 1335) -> 0.00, 1.68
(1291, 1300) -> 0.09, 1.62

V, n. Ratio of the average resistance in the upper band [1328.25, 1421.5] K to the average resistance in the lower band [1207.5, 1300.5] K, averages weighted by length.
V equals 0.8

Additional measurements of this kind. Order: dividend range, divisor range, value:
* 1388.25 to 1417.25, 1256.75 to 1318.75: 0.85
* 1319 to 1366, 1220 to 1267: 0.80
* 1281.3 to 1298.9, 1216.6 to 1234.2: 0.86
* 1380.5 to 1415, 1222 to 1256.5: 0.74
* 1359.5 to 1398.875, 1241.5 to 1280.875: 0.74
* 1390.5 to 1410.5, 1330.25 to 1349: 0.88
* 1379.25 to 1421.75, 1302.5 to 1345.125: 0.88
